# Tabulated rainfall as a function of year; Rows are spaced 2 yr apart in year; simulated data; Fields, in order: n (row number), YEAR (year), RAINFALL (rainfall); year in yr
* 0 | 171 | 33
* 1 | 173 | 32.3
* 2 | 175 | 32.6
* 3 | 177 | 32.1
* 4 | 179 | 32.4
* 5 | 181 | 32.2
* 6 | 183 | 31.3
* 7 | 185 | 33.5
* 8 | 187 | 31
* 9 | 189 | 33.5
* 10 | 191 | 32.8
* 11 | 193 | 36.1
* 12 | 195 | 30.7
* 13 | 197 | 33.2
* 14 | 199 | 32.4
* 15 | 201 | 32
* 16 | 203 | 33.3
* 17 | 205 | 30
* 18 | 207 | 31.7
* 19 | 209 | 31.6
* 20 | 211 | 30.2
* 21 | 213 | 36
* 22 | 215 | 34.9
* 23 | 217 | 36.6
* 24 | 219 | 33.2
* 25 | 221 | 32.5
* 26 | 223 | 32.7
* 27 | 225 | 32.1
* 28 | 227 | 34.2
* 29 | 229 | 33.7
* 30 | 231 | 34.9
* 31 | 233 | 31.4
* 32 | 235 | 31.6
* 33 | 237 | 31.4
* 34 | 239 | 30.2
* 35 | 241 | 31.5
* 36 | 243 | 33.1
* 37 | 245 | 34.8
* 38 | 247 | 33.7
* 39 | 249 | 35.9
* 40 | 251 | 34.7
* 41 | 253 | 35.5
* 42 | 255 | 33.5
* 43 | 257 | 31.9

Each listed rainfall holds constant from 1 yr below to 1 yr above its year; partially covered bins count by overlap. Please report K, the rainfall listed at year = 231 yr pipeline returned 34.9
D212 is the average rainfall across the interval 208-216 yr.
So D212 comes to 33.2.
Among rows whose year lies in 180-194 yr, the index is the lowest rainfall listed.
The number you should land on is 31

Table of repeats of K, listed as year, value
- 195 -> 30.7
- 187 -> 31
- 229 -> 33.7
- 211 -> 30.2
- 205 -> 30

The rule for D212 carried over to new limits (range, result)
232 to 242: 31.2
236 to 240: 30.8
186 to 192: 32.4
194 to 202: 32.1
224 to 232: 33.7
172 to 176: 32.5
